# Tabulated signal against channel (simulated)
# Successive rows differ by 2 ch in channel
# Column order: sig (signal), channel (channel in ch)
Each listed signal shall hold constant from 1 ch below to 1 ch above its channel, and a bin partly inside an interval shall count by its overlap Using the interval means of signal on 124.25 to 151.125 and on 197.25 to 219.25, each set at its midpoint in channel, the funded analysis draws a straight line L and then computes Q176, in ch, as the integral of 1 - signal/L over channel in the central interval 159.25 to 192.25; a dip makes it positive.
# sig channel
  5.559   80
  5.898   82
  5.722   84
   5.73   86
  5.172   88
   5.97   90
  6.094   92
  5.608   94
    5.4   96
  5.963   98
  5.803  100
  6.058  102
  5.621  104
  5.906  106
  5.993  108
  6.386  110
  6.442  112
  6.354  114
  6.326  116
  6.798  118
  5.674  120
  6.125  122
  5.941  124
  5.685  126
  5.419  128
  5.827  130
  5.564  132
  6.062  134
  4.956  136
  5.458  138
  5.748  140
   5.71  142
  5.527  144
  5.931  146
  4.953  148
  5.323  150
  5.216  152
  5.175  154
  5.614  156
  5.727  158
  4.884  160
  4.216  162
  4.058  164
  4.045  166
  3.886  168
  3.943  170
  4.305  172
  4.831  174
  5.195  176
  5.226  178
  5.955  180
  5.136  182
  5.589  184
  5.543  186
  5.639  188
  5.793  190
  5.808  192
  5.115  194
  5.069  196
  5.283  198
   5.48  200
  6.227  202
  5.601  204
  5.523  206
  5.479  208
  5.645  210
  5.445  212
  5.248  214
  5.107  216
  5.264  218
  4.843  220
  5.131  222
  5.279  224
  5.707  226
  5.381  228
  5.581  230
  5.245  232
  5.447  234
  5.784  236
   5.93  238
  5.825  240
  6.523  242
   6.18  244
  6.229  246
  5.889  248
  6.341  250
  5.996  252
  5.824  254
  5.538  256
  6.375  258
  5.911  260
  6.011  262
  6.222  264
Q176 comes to 3.5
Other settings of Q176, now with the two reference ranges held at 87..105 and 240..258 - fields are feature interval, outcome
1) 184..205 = 1.4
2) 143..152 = 0.7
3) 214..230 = 2.0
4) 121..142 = 0.5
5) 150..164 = 1.9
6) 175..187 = 1.0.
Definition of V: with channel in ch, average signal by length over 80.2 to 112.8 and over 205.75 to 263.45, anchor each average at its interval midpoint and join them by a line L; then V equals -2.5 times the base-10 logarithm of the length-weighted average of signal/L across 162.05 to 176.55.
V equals 0.32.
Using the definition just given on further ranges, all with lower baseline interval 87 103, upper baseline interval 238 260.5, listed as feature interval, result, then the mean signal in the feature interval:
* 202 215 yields 0.08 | 5.55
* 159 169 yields 0.36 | 4.22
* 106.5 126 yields -0.07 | 6.19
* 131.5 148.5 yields 0.05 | 5.56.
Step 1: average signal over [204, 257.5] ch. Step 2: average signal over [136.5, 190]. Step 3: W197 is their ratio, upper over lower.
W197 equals 1.1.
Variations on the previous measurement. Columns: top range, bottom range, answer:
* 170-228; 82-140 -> 0.91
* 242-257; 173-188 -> 1.12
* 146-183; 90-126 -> 0.81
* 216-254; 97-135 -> 0.95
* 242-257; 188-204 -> 1.09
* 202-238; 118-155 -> 0.97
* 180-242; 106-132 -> 0.91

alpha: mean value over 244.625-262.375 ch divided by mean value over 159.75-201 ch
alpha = 1.20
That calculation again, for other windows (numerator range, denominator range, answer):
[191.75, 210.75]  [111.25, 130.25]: 0.91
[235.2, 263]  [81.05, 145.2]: 1.03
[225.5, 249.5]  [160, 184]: 1.25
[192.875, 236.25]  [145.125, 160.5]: 1.01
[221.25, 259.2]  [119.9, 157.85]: 1.04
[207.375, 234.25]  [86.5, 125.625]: 0.89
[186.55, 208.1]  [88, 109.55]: 0.95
